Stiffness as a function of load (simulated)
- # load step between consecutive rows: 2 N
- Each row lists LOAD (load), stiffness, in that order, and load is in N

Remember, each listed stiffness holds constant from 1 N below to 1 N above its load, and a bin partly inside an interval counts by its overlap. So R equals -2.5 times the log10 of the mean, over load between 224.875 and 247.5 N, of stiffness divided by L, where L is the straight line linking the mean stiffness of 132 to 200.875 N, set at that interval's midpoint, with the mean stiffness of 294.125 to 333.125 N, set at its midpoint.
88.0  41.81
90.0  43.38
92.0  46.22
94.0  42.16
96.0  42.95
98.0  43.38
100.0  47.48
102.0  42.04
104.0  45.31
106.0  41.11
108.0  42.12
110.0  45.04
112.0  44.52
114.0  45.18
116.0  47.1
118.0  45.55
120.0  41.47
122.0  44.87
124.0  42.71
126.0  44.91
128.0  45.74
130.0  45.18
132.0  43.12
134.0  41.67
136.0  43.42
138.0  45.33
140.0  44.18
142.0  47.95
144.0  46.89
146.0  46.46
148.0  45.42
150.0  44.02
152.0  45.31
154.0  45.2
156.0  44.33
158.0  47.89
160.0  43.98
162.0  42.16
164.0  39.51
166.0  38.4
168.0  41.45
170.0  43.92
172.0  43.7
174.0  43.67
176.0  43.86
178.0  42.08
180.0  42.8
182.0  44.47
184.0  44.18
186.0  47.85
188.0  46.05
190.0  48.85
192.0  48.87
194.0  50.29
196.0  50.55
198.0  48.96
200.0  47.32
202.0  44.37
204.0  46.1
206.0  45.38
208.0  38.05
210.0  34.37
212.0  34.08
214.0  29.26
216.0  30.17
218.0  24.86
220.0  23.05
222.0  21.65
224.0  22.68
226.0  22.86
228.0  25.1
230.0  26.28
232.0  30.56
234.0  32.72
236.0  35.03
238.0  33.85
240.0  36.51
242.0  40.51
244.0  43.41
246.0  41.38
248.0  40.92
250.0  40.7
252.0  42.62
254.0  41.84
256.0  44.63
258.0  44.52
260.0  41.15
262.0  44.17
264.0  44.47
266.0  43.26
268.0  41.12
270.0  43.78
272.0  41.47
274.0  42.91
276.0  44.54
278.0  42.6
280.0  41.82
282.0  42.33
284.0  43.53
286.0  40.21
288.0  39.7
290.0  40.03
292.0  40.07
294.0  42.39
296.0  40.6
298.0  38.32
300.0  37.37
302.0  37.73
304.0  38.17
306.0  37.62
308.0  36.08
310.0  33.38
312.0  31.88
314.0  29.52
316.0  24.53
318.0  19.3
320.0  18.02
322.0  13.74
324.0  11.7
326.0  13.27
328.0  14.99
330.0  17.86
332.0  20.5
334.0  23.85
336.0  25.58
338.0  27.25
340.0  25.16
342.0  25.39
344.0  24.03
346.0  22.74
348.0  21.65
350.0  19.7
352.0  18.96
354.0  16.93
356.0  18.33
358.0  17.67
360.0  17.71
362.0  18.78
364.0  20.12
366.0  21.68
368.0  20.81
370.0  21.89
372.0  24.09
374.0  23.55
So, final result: 0.09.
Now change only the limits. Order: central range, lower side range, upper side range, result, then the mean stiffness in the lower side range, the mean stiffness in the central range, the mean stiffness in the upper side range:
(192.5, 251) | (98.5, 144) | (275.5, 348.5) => 0.03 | 44.4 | 36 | 30.4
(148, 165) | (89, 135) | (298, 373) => -0.11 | 44.1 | 44.1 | 23.7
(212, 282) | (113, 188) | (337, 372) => -0.12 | 44.2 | 36.7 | 21.2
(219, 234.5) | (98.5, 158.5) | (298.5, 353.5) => 0.34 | 44.7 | 25.4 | 24.9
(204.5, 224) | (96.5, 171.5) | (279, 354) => 0.20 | 44.2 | 31.2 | 29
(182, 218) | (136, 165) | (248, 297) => 0.03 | 44.9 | 42.7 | 42.2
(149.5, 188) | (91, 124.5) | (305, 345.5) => -0.14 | 44.1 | 43.7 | 23.7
